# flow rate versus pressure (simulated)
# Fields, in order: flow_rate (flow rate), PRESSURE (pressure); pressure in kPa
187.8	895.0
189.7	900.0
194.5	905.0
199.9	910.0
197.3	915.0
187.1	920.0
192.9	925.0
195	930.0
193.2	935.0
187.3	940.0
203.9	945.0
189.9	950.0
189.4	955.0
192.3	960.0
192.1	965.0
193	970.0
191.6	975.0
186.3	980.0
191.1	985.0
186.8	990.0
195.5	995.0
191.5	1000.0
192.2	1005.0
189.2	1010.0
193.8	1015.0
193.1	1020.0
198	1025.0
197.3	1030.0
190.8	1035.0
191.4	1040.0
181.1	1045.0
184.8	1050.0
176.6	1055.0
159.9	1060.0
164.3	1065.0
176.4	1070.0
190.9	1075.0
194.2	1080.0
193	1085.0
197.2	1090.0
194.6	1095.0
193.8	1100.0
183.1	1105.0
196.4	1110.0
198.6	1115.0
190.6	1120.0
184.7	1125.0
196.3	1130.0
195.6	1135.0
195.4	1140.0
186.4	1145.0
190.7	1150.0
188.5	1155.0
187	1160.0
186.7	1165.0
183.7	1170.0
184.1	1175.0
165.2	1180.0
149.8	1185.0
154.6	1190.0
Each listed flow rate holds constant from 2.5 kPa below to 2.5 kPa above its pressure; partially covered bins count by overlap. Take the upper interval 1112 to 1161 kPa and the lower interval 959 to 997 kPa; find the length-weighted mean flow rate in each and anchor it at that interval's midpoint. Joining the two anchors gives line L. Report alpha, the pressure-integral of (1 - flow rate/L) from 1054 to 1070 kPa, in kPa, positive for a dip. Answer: 2.0 kPa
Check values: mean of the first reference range 191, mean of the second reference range 192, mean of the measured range 168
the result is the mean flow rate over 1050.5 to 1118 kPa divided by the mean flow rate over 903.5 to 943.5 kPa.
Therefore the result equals 0.96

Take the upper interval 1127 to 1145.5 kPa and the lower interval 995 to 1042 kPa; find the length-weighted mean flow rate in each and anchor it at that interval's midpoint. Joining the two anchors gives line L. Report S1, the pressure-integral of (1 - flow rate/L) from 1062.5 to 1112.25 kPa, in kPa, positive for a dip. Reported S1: 1.36 kPa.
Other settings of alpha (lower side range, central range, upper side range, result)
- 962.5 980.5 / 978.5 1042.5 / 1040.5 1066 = -3.01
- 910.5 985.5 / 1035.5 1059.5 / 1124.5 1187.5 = 0.81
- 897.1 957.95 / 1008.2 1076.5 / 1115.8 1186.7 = 1.64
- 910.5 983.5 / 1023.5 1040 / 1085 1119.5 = -0.13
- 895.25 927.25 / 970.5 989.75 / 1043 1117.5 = 0.04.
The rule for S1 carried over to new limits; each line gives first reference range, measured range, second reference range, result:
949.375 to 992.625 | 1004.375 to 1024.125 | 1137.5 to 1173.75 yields -0.3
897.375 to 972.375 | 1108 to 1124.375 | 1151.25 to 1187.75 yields -1.1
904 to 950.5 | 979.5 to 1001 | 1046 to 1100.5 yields -0.1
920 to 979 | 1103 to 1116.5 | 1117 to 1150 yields -0.1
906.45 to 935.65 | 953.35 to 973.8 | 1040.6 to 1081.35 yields -0.2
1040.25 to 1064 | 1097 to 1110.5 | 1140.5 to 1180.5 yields -0.7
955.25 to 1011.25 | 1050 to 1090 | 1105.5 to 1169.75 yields 2.1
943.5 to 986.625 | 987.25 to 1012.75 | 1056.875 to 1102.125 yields -0.2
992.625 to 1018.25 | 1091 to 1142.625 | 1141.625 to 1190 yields -2.8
